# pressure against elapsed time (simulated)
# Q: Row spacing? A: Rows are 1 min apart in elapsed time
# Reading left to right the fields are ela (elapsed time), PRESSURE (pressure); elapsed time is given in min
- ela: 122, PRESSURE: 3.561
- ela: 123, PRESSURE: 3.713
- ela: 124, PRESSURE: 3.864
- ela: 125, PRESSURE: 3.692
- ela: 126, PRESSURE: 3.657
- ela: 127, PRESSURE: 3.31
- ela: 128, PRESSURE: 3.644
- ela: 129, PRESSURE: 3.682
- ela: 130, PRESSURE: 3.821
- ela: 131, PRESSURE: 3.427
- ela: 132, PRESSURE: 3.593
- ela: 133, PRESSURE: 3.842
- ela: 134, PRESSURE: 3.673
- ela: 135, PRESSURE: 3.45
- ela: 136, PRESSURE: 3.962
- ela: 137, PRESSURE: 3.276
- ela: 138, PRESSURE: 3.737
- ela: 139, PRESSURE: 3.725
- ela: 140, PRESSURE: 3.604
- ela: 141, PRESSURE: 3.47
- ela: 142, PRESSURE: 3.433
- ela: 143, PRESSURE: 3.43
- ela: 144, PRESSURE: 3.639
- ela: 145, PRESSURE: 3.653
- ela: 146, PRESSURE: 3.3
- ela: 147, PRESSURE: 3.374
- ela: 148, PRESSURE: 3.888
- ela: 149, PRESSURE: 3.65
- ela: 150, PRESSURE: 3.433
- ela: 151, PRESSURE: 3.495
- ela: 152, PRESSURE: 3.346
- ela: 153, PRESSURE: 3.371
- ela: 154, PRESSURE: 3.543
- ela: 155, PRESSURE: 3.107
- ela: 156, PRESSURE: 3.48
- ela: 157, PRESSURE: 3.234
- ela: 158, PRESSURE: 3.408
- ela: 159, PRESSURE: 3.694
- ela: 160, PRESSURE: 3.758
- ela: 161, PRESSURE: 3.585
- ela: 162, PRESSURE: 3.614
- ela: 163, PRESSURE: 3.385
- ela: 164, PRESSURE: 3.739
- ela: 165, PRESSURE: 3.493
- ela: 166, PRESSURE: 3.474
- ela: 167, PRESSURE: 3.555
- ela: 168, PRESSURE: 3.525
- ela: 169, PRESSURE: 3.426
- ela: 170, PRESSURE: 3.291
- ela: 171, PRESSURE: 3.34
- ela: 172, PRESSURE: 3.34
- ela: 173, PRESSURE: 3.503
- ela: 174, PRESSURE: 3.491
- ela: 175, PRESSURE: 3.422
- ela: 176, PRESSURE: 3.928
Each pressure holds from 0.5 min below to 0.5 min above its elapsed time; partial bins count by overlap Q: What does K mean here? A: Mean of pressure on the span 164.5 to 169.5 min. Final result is 3.49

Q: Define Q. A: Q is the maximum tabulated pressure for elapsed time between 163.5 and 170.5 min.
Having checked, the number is 3.739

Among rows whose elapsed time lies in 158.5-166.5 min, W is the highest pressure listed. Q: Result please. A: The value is 3.758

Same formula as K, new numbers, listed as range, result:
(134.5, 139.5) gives 3.63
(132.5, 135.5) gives 3.65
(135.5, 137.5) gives 3.62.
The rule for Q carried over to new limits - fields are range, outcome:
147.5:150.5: 3.888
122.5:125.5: 3.864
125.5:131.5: 3.821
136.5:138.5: 3.737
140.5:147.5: 3.653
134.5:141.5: 3.962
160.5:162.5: 3.614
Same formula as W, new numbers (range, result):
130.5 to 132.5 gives 3.593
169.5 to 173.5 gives 3.503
